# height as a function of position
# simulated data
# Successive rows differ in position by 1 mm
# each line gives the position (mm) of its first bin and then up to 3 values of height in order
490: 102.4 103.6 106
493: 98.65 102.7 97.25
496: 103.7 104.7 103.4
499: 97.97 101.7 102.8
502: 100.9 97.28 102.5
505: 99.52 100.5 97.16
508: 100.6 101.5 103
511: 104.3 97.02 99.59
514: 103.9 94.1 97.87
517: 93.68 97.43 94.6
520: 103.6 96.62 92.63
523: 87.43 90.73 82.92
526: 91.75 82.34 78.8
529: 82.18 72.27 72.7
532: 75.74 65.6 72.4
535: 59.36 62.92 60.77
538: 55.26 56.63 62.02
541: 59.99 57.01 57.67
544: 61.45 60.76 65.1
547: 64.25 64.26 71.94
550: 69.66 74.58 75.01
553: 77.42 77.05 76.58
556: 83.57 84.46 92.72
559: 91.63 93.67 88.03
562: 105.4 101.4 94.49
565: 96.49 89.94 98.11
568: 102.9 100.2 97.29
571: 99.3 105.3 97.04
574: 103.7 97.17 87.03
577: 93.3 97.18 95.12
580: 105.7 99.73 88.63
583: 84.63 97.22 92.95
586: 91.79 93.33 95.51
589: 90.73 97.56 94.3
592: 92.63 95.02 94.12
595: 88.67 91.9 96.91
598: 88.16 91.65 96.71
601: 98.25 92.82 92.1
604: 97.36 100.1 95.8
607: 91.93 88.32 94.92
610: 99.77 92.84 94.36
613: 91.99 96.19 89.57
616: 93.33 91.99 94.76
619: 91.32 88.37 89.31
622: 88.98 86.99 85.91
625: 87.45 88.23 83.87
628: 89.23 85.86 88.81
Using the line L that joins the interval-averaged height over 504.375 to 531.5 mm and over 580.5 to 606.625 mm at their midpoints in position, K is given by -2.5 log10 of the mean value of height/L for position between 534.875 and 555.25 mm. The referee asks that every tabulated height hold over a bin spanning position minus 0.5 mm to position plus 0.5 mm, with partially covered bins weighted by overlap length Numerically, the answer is 0.39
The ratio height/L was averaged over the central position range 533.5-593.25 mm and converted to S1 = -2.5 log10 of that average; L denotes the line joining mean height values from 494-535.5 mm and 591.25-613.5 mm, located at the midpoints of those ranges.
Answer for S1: 0.113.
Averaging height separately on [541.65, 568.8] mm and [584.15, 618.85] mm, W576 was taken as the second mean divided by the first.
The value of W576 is 1.16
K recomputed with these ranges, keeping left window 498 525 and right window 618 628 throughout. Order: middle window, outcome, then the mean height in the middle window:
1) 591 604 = -0.03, 93.4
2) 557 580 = -0.04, 96.6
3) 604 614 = -0.06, 94.7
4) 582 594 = -0.02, 93.1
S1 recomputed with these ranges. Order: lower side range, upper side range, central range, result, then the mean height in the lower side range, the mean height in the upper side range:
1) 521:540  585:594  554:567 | -0.08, 74.8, 93.8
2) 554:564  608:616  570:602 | -0.03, 90.3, 93.8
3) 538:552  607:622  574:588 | -0.20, 63.6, 92.5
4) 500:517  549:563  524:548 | 0.31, 100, 84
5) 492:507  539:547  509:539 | -0.08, 101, 60.6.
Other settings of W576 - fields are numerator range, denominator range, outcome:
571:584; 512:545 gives 1.22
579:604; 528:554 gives 1.41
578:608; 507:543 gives 1.13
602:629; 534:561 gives 1.31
